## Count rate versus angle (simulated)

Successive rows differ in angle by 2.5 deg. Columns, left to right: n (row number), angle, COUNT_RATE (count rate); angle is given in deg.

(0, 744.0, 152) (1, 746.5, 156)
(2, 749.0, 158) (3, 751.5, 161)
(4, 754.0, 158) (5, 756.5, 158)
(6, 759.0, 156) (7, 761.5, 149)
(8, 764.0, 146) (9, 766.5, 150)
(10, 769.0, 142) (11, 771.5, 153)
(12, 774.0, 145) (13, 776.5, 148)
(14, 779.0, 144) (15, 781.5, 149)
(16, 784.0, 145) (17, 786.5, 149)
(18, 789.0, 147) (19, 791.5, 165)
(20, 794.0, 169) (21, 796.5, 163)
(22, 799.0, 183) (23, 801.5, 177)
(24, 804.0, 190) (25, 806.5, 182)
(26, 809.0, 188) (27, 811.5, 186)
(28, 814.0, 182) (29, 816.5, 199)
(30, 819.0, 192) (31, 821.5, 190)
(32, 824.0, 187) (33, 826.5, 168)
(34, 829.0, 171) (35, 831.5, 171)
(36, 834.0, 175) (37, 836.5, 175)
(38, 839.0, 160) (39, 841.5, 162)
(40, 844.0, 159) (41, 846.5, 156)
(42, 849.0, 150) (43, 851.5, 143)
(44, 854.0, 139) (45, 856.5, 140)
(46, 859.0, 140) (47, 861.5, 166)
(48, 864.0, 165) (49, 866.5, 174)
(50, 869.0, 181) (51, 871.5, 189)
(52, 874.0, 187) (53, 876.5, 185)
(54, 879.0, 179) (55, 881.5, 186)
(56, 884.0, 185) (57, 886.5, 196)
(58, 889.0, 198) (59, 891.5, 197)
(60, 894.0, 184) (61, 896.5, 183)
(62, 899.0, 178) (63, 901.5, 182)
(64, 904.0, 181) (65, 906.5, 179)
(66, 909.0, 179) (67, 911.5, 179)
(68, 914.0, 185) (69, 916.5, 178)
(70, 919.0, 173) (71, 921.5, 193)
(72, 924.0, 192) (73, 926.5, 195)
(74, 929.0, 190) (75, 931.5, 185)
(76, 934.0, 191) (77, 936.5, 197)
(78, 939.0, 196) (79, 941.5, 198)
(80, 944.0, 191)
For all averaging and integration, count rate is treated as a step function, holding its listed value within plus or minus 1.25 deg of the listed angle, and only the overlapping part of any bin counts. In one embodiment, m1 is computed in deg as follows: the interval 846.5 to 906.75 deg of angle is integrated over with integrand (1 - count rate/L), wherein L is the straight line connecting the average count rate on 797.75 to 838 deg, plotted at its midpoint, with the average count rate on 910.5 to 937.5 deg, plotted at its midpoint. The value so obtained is 3.6 deg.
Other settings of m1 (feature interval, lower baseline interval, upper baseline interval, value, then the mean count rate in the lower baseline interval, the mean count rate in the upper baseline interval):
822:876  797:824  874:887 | 6.0 deg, 186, 186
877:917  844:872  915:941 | -2.2 deg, 158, 189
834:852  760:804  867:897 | 1.6 deg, 155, 187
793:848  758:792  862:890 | -4.2 deg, 149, 183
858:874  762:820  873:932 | 0.7 deg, 165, 185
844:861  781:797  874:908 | 2.7 deg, 155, 186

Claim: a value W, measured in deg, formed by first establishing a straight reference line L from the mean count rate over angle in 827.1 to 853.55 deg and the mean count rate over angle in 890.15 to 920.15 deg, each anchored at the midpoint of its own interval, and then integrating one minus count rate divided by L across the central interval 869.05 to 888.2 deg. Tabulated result -1.5 deg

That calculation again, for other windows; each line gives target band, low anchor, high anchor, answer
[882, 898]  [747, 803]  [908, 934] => -1.0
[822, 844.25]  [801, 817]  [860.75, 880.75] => 1.5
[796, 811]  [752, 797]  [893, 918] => -2.2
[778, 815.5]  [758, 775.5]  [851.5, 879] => -3.5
